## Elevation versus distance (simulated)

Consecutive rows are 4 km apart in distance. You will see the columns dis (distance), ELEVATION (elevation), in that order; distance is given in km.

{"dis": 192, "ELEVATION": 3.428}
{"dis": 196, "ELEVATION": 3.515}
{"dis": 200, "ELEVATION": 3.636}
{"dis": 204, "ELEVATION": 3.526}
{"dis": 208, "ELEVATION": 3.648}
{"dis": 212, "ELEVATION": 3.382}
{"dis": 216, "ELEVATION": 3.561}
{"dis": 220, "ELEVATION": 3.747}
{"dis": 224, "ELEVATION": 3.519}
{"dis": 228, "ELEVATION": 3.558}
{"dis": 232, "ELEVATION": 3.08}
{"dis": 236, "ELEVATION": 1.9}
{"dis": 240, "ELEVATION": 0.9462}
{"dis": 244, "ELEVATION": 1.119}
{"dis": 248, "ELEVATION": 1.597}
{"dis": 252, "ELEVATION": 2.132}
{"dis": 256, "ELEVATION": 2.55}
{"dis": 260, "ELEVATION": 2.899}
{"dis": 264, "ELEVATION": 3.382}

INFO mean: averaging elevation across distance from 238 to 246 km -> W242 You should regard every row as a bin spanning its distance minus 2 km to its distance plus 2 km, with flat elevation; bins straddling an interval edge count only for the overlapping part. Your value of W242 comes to 1.03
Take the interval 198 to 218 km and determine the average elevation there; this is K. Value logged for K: 3.55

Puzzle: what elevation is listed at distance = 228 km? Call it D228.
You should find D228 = 3.558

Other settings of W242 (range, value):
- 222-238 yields 3.01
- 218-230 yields 3.61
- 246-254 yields 1.86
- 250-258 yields 2.34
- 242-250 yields 1.36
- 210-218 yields 3.47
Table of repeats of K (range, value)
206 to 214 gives 3.52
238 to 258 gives 1.67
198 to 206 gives 3.58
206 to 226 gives 3.57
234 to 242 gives 1.42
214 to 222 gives 3.65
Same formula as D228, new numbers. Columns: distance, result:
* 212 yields 3.382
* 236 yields 1.9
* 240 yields 0.9462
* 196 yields 3.515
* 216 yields 3.561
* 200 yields 3.636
